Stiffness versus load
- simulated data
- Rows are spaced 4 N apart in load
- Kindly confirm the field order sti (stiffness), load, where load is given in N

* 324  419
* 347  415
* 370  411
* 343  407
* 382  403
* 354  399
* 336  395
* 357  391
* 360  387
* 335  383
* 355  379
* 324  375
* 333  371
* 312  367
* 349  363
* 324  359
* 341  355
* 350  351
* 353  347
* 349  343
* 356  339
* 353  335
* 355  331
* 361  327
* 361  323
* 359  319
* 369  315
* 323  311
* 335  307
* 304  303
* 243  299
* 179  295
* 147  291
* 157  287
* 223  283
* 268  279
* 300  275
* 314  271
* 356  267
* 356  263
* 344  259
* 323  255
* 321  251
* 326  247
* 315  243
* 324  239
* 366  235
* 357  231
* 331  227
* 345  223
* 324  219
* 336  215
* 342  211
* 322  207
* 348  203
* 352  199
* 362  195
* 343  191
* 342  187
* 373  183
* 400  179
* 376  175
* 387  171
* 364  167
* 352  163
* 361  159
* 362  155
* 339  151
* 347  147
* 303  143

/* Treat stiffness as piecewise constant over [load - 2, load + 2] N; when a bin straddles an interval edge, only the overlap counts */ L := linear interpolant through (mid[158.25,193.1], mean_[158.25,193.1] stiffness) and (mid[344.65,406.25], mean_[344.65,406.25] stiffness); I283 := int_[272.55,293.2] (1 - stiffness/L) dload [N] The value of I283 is 7.8 N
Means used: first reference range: 367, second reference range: 344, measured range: 221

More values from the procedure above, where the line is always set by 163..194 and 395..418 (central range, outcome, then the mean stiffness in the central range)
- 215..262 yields 3.86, 335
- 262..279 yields 1.89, 323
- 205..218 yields 1.19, 333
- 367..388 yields 1.15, 338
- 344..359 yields 0.58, 345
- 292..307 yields 4.70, 248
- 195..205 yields 0.39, 352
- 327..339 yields 0.14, 356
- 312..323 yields 0.02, 360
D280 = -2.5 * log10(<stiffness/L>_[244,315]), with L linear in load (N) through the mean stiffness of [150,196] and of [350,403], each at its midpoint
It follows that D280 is 0.23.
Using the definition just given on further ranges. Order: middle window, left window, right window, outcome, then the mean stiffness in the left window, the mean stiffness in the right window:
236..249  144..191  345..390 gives 0.09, 362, 340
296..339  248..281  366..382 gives -0.02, 323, 332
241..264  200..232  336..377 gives 0.03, 338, 339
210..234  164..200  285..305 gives -0.10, 367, 206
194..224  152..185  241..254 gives 0.01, 371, 321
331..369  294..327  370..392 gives -0.04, 316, 344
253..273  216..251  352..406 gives -0.01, 335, 343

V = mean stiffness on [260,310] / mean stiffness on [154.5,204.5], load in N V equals 0.74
